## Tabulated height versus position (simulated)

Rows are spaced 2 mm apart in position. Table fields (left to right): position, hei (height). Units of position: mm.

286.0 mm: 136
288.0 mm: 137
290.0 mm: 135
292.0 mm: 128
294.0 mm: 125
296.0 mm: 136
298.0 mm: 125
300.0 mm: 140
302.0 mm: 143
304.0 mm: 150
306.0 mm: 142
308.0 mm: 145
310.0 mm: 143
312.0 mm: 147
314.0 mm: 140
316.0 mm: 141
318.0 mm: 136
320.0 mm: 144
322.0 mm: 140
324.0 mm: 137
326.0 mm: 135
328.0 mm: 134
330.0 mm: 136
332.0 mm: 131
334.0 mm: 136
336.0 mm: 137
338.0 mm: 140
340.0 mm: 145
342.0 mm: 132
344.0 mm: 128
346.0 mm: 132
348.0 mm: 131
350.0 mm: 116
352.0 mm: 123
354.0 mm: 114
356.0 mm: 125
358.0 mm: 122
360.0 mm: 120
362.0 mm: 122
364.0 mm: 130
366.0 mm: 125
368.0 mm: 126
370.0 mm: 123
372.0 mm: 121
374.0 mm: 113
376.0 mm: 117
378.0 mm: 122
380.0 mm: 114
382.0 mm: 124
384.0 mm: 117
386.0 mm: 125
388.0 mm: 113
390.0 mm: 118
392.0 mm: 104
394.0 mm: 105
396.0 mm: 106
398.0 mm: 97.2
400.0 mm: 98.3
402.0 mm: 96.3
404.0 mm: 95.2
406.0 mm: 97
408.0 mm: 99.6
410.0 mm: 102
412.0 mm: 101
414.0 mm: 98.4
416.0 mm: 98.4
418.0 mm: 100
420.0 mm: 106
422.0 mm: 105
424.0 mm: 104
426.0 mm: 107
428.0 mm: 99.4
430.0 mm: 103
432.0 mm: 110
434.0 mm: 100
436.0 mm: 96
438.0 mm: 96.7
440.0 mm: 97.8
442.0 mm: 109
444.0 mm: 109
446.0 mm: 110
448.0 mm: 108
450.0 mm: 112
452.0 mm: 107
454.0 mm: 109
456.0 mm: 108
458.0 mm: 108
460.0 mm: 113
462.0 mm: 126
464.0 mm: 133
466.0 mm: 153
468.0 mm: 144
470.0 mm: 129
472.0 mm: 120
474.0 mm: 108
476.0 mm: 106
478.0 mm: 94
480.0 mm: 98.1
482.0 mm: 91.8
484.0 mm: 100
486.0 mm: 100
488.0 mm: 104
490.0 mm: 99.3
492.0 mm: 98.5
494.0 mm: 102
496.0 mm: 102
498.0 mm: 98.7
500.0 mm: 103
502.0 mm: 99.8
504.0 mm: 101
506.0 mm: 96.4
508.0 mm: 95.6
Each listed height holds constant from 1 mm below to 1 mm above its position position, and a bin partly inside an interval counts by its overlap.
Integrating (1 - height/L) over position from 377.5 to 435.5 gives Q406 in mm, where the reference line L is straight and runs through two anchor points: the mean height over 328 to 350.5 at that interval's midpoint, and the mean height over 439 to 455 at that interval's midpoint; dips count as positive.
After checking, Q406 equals 5.9 mm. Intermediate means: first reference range 134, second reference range 108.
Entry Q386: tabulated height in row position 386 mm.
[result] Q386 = 125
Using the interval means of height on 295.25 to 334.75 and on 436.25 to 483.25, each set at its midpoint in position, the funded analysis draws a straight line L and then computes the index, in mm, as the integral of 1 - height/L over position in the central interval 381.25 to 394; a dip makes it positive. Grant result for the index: 1.0 mm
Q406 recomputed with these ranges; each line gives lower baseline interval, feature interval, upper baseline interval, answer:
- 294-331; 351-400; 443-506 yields 4.0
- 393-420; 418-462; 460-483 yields 1.3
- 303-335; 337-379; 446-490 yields 2.4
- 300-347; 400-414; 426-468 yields 2.5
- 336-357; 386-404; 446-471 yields 2.9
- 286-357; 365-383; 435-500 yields 0.7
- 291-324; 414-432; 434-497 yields 2.2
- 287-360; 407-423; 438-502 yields 2.4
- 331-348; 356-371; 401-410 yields -0.3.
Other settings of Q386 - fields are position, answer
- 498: 98.7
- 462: 126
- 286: 136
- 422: 105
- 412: 101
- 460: 113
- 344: 128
